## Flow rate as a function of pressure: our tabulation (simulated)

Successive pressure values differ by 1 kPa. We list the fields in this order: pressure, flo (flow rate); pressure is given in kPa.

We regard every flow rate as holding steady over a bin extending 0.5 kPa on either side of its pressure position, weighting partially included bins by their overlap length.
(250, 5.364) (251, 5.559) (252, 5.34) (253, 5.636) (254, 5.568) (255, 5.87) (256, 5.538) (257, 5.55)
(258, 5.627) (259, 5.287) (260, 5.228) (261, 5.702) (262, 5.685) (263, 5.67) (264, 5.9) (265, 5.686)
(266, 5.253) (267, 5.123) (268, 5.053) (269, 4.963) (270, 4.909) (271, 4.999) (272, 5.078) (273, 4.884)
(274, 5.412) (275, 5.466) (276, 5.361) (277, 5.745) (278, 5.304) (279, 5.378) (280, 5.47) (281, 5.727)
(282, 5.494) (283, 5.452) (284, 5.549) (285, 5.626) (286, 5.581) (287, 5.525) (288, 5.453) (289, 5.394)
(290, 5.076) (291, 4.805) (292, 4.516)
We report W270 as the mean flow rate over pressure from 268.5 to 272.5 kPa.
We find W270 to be 4.99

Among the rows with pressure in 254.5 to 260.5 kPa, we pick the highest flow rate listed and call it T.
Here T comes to 5.87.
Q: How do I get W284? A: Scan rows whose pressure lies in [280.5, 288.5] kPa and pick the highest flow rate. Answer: 5.727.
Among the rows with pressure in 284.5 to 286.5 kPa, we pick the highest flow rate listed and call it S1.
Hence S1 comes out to 5.626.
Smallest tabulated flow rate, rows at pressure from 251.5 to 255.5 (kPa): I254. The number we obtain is 5.34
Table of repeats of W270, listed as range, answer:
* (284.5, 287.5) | 5.58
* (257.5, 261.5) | 5.46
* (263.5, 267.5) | 5.49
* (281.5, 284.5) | 5.5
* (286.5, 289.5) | 5.46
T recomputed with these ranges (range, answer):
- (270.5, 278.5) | 5.745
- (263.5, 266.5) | 5.9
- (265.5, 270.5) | 5.253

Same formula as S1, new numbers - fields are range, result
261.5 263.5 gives 5.685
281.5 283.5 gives 5.494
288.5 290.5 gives 5.394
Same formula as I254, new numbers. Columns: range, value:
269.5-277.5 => 4.884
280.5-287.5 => 5.452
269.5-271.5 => 4.909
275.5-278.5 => 5.304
